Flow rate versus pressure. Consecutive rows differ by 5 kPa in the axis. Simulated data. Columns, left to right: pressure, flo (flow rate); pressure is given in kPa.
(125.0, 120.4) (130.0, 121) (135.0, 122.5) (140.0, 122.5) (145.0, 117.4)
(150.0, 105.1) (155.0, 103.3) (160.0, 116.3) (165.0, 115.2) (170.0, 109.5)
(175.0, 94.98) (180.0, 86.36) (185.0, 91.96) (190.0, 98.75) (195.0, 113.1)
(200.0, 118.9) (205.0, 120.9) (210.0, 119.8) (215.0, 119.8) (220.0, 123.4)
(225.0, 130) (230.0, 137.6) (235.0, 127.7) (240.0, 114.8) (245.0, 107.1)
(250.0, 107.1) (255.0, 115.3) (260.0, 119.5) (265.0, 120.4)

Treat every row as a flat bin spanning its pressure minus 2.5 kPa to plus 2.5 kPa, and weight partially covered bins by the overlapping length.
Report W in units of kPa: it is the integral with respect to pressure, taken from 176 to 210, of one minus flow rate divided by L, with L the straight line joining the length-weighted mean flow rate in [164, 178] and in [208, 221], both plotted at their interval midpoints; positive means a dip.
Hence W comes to 2.3 kPa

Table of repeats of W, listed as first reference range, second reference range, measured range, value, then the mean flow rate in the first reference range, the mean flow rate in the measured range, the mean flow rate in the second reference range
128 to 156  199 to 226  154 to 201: 5.70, 116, 104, 122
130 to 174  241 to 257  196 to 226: -2.63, 114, 121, 110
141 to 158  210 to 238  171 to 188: 3.46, 110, 92.9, 127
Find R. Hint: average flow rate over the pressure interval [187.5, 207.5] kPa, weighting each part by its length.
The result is 113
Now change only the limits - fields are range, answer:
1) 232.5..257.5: 114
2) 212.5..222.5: 122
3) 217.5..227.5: 127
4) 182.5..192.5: 95.4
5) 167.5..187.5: 95.7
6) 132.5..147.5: 121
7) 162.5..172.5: 112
